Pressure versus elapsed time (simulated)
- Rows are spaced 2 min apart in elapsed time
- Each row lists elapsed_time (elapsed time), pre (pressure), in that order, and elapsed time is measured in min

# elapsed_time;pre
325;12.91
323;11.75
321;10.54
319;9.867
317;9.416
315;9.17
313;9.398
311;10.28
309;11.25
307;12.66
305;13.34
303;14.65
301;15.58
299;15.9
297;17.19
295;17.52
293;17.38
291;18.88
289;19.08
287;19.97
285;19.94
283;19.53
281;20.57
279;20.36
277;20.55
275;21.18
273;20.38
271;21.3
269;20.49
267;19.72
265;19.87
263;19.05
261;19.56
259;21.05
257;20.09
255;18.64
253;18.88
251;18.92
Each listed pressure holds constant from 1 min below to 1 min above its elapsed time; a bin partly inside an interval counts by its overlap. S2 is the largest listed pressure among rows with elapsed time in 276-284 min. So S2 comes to 20.57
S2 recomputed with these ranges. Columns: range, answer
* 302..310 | 14.65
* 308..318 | 11.25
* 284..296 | 19.97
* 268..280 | 21.3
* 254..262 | 21.05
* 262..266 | 19.87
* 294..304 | 17.52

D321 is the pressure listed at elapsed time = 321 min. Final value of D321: 10.54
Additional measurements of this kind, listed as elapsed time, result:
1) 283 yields 19.53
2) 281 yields 20.57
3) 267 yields 19.72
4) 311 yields 10.28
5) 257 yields 20.09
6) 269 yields 20.49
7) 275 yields 21.18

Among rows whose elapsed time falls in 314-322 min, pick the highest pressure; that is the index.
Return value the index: 10.54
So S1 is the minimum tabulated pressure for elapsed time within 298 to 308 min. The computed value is 12.66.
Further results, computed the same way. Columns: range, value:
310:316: 9.17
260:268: 19.05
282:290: 19.08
